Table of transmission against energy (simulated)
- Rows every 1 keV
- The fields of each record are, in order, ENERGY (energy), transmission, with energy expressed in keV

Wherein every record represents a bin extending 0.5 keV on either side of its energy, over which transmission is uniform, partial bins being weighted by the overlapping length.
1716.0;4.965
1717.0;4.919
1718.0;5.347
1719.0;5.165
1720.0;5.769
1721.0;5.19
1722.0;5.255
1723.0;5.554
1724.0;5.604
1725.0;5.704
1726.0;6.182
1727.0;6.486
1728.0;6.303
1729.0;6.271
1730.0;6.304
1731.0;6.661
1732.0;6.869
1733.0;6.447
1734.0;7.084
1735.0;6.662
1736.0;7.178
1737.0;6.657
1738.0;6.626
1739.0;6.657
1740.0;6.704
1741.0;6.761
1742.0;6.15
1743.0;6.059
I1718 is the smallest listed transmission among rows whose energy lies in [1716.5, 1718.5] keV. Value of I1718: 4.919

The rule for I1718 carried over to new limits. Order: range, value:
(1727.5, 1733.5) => 6.271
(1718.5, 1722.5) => 5.165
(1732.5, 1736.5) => 6.447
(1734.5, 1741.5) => 6.626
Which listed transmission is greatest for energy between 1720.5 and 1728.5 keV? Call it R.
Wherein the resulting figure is 6.486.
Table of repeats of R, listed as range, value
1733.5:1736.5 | 7.178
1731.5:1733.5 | 6.869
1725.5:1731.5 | 6.661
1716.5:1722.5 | 5.769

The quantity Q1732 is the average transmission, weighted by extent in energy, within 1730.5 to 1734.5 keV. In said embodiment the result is 6.77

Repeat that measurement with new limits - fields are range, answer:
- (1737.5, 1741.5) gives 6.69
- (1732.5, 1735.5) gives 6.73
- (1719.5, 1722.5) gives 5.4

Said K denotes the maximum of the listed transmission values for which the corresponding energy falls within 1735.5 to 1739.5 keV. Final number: 7.178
